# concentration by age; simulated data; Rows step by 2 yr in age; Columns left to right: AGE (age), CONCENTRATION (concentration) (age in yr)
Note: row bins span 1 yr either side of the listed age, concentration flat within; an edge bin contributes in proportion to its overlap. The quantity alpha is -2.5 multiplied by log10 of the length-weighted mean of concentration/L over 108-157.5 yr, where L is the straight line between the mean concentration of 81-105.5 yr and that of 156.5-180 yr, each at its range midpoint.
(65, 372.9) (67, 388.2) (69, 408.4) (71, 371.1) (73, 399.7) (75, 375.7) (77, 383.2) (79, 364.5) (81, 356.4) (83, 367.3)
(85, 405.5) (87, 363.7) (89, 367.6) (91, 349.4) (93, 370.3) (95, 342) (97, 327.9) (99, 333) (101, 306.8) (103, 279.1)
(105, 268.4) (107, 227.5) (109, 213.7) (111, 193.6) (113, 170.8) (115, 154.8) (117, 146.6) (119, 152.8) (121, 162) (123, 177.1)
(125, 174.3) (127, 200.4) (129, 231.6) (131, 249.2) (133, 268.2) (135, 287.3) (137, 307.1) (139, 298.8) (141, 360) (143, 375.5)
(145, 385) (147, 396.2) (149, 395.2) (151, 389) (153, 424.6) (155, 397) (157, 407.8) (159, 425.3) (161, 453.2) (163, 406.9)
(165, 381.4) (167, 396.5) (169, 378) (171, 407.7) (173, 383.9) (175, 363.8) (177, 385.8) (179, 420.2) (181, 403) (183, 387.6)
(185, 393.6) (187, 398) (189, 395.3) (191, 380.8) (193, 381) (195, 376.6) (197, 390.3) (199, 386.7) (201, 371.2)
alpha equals 0.339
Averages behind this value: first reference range 342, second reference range 401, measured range 275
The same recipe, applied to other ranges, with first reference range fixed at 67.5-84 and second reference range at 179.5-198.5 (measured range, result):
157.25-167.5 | -0.069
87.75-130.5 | 0.477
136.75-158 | 0.022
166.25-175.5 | 0.004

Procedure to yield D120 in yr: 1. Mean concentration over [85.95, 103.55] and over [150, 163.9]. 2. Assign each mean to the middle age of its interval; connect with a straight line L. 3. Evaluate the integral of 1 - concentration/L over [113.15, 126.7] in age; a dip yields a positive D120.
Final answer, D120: 7.6 yr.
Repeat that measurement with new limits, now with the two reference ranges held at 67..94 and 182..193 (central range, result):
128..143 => 3.6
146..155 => -0.4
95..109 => 3.3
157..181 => -0.8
